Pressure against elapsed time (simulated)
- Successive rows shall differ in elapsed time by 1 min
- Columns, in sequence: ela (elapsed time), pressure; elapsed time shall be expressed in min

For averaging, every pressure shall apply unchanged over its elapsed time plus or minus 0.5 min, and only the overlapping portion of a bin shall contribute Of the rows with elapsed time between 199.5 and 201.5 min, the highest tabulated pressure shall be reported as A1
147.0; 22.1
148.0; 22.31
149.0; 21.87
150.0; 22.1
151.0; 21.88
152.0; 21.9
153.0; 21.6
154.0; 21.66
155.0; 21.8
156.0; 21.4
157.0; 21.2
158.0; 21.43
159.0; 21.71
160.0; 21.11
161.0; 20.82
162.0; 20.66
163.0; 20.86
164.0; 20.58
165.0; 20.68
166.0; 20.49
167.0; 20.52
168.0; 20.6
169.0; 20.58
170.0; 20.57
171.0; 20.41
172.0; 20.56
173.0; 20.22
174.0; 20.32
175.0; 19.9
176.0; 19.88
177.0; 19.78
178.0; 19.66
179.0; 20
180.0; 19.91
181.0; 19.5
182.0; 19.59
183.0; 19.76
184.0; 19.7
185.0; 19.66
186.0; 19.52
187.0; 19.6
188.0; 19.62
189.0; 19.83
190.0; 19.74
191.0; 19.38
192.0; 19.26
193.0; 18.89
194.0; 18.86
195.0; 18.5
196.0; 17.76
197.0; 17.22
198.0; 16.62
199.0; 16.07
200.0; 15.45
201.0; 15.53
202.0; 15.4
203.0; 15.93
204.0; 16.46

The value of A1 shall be 15.53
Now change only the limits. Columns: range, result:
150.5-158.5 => 21.9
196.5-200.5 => 17.22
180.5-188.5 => 19.76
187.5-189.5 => 19.83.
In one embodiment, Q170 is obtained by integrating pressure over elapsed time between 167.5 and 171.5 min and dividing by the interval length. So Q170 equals 20.5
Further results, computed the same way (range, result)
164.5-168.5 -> 20.6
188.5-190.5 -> 19.8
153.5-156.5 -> 21.6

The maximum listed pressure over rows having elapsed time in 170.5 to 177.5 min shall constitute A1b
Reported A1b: 20.56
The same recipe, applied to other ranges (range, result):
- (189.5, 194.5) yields 19.74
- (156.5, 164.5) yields 21.71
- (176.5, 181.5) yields 20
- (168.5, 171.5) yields 20.58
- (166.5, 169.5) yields 20.6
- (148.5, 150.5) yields 22.1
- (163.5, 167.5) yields 20.68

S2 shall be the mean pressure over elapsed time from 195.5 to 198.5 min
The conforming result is 17.2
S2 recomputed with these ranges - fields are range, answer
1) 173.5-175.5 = 20.1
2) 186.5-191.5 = 19.6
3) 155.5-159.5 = 21.4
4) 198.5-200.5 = 15.8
